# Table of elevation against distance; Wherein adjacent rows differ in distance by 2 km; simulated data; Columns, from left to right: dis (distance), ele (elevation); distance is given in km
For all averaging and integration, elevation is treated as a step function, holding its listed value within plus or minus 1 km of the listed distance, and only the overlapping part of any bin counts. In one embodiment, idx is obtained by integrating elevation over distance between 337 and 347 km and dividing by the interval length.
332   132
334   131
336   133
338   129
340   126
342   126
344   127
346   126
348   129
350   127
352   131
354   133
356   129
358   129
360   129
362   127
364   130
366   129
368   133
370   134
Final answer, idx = 127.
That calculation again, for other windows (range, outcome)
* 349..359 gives 130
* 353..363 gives 129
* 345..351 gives 127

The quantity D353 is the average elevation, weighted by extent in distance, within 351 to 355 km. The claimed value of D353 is 132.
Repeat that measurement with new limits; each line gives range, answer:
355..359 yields 129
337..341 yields 128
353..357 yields 131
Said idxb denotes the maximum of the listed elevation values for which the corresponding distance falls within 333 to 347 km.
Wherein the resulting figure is 133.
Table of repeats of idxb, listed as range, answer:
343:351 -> 129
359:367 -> 130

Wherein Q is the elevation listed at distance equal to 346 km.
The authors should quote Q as 126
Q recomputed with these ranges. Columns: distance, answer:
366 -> 129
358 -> 129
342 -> 126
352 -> 131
